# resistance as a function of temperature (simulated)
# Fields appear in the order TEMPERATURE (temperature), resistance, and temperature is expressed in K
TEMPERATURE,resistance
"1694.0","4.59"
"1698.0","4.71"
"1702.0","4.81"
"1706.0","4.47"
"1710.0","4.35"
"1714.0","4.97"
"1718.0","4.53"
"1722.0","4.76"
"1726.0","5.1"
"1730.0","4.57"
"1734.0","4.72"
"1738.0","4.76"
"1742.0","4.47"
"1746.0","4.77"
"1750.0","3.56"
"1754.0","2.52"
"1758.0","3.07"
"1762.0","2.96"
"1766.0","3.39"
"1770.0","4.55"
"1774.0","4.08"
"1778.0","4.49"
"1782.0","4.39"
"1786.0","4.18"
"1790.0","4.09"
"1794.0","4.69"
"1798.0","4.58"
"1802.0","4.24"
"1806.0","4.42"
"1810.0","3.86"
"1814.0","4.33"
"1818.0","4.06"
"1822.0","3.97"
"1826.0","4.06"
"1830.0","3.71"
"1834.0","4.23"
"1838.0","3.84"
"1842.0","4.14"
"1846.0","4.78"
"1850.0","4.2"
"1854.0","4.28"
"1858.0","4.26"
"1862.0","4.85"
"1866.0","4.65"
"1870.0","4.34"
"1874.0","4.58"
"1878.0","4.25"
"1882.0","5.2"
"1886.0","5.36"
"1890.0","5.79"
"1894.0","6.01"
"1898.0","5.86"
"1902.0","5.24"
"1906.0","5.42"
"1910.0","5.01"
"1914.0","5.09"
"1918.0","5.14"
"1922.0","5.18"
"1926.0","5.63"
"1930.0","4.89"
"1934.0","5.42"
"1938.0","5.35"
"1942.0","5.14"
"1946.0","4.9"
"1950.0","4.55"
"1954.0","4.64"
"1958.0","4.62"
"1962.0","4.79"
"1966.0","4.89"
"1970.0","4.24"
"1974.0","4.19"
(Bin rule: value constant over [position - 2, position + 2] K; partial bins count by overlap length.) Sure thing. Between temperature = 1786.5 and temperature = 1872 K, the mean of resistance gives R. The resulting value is 4.26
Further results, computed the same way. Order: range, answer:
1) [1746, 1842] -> 3.99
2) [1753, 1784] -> 3.72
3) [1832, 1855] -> 4.24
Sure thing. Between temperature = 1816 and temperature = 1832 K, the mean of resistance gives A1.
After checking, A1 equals 3.95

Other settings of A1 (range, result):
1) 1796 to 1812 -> 4.28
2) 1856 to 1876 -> 4.54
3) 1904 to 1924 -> 5.17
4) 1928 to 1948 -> 5.14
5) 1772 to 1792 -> 4.25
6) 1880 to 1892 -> 5.45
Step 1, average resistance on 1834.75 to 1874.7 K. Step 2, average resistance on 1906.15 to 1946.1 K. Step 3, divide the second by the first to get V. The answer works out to 1.19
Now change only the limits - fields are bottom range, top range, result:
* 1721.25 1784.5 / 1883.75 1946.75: 1.30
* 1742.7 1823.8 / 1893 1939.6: 1.33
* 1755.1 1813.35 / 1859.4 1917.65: 1.26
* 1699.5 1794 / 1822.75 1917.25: 1.11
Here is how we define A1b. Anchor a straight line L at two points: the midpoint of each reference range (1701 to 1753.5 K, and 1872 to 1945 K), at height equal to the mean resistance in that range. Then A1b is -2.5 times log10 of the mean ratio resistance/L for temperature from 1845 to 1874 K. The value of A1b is 0.13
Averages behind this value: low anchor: 4.54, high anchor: 5.25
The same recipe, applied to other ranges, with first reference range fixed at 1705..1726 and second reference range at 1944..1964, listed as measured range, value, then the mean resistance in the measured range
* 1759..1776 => 0.25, 3.71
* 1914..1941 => -0.12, 5.25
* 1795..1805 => 0.06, 4.44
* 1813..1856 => 0.13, 4.14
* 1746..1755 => 0.32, 3.48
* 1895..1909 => -0.17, 5.51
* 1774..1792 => 0.10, 4.26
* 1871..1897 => -0.11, 5.19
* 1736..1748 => 0.00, 4.67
